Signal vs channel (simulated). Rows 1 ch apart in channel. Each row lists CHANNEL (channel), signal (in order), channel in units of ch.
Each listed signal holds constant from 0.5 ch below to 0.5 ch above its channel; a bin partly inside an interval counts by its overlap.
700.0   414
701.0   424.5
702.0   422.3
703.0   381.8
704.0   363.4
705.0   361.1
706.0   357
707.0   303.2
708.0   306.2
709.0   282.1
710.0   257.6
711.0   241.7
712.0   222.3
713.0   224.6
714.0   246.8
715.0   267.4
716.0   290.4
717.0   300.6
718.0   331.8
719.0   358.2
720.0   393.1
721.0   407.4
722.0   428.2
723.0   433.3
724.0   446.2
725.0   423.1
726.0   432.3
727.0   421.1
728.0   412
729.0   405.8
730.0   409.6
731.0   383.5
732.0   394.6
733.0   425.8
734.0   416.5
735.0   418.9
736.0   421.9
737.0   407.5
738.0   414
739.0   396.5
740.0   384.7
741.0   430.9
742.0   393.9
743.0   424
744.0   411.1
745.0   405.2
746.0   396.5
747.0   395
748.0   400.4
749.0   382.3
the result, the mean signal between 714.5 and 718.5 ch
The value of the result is 298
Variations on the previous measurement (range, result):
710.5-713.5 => 230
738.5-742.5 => 402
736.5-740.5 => 401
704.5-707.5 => 340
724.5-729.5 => 419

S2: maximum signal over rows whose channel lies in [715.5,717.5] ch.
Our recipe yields 300.6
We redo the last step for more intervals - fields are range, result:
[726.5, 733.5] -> 425.8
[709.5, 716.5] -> 290.4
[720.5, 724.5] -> 446.2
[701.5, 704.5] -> 422.3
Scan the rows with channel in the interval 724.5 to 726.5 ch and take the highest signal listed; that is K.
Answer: 432.3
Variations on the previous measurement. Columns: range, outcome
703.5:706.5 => 363.4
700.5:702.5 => 424.5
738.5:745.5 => 430.9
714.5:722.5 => 428.2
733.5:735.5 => 418.9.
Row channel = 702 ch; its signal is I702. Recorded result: 422.3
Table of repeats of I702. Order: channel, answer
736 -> 421.9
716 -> 290.4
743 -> 424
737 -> 407.5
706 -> 357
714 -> 246.8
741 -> 430.9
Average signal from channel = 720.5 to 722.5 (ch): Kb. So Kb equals 418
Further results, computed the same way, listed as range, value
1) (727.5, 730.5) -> 409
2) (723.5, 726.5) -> 434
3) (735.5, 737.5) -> 415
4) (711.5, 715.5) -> 240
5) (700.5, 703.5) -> 410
